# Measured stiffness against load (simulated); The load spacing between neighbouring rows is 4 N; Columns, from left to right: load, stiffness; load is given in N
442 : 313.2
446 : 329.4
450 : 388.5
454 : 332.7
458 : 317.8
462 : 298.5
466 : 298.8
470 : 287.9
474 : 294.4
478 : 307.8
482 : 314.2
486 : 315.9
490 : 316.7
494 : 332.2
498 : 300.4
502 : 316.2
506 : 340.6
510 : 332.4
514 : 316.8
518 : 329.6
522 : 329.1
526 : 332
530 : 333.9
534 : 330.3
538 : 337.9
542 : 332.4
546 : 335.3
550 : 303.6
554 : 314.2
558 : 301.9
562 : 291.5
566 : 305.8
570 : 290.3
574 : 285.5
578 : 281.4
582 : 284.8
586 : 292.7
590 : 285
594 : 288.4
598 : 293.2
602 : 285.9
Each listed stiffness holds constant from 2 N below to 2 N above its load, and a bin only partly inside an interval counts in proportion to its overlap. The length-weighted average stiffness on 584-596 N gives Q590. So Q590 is 289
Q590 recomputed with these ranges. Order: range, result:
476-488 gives 313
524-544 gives 333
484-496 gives 322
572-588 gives 286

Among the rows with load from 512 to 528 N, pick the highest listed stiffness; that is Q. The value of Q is 332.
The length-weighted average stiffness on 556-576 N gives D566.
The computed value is 295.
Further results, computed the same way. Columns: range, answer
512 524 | 325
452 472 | 307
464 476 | 294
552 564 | 303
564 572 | 298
